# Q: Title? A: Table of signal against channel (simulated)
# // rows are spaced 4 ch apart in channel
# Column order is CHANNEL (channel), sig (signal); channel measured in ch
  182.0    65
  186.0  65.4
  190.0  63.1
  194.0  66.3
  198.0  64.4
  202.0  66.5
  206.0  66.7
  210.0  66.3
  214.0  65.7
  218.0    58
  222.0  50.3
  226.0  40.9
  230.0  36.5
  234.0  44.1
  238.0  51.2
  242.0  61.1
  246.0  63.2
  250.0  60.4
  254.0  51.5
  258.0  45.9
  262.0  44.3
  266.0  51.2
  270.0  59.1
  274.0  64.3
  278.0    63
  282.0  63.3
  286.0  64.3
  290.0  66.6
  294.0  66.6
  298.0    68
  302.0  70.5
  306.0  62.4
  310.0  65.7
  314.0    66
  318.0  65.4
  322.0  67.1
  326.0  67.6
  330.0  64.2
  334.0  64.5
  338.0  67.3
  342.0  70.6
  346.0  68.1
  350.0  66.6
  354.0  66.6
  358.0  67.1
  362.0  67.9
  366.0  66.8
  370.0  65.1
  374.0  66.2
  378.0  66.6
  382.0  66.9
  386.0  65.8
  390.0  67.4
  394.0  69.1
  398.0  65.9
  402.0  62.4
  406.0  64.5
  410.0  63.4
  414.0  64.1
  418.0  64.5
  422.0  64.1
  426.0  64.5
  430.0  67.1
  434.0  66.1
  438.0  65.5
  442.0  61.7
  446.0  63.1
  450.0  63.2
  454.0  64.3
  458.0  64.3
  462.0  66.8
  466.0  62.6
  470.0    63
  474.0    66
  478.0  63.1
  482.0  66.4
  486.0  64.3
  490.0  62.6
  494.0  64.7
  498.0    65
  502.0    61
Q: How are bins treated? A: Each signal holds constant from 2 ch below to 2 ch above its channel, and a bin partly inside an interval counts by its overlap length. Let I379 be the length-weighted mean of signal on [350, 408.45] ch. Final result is 66.3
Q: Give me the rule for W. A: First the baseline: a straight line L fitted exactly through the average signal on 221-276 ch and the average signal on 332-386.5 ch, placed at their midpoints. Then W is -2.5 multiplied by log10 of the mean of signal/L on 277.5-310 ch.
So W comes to -0.14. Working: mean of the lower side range 51.7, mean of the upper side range 66.9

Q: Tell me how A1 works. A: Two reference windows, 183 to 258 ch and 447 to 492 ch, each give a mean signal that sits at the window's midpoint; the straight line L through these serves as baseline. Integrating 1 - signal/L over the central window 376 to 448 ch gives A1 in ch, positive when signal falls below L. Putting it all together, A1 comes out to -2.8 ch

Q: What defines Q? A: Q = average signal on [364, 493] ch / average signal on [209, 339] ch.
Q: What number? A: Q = 1.09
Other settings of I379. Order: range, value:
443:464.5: 64.2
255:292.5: 57.9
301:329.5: 66.1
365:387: 66.2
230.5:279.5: 54.3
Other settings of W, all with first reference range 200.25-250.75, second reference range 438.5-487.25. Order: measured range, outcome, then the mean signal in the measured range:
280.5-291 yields -0.115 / 64.6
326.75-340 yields -0.101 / 65.5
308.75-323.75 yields -0.120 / 66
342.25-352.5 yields -0.130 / 67.9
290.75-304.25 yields -0.165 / 68.1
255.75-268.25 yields 0.205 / 47.5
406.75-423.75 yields -0.027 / 64.1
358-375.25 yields -0.098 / 66.6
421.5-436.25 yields -0.045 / 65.6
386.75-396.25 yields -0.104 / 67.9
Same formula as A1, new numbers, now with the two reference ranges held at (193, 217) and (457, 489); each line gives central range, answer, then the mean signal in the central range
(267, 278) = 0.74 ch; 61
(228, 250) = 4.51 ch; 52.1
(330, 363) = -1.06 ch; 67.1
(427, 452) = 0.08 ch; 64.5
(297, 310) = -0.29 ch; 66.7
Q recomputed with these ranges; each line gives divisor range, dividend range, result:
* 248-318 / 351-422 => 1.08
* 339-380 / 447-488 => 0.96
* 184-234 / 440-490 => 1.09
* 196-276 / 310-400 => 1.20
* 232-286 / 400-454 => 1.15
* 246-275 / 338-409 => 1.23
